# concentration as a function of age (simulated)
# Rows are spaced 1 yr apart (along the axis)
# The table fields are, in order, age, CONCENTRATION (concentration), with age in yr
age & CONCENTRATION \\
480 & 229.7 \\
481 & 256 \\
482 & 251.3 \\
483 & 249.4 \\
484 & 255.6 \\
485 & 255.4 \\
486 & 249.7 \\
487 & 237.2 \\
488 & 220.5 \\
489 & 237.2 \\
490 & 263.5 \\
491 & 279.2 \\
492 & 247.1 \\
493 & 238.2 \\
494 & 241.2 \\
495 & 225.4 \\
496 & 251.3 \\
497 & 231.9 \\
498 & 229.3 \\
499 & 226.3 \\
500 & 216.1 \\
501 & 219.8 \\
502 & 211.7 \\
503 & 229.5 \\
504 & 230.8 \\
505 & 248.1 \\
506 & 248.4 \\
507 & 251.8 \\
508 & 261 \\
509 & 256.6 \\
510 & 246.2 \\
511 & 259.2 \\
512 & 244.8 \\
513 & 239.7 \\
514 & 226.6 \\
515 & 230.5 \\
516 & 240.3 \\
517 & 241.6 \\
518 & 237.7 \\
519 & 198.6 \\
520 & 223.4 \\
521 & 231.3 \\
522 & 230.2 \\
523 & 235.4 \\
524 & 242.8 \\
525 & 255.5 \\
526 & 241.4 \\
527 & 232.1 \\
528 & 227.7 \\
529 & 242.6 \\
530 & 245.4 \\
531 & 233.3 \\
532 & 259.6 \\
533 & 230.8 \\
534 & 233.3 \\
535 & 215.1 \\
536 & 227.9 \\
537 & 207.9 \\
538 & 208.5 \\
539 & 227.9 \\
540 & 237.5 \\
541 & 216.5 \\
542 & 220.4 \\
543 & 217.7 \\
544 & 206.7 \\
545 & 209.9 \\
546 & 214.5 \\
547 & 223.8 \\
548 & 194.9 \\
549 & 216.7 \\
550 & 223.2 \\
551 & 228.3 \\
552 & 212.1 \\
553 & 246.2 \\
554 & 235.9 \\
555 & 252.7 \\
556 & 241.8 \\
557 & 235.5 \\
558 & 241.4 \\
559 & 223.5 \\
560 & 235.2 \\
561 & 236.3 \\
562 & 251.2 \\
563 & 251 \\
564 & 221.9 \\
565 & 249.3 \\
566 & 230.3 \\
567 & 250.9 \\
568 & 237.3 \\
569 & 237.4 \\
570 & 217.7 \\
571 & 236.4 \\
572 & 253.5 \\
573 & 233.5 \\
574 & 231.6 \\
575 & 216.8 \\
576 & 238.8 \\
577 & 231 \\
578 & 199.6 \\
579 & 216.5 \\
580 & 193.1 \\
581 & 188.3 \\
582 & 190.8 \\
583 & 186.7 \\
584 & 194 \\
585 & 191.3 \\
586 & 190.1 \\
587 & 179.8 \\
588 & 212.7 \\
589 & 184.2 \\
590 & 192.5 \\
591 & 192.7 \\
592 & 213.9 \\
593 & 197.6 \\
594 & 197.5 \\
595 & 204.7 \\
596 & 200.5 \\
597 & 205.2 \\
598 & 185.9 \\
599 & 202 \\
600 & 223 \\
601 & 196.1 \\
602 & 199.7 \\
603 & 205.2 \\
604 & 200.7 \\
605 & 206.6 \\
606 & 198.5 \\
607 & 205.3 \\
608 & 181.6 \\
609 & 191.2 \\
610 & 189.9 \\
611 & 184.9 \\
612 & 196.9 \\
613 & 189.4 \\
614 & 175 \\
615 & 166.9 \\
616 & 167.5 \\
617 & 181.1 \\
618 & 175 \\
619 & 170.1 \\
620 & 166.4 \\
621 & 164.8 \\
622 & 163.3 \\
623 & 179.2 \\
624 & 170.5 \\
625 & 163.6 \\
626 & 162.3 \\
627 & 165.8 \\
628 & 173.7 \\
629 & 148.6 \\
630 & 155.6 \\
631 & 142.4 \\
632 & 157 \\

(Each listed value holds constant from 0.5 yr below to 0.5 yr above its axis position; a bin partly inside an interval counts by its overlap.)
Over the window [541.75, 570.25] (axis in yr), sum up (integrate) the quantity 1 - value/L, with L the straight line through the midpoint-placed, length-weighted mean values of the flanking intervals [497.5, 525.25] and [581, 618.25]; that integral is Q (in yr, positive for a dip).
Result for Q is -2.1 yr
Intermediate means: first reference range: 236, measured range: 230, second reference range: 193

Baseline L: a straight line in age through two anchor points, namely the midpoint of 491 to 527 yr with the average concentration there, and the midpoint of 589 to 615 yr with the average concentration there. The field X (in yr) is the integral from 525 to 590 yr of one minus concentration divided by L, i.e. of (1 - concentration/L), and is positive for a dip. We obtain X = -2.3 yr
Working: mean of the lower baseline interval 237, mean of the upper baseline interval 197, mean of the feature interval 224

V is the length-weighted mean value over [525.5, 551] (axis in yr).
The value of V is 225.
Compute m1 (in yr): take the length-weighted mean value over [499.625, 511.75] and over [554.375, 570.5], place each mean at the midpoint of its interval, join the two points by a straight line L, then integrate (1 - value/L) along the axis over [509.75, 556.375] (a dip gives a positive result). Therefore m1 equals 1.8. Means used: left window 240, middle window 230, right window 238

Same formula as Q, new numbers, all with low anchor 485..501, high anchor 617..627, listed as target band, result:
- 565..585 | -2.61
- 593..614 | -2.19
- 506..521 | -0.76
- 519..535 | -1.08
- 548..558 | -1.19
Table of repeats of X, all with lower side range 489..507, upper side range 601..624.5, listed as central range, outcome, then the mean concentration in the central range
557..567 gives -1.5 yr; 238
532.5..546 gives -0.1 yr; 220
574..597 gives -0.5 yr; 201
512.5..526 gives -0.3 yr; 234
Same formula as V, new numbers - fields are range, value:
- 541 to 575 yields 230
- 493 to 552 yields 231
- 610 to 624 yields 176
